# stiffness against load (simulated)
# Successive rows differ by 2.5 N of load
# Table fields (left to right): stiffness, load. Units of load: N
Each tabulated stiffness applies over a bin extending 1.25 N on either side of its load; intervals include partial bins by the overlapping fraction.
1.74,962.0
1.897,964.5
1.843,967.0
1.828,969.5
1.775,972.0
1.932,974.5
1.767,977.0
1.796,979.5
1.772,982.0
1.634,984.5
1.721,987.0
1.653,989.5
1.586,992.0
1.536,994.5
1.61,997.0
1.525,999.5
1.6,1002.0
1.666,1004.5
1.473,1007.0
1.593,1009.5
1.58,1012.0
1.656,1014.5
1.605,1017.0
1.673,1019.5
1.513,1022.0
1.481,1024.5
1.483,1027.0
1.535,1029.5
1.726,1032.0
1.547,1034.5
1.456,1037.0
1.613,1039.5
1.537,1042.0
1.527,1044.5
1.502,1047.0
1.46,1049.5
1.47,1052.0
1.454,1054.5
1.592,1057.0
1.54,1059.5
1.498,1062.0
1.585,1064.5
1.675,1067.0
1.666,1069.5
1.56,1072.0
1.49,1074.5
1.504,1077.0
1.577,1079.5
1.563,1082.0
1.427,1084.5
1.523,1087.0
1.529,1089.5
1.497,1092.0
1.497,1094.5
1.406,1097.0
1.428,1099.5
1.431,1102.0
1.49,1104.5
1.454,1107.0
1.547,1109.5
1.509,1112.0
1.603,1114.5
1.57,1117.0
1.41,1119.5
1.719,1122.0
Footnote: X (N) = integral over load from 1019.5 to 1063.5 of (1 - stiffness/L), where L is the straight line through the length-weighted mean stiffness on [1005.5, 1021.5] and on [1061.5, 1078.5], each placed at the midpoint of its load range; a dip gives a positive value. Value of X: 1.5 N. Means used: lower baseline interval 1.59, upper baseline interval 1.57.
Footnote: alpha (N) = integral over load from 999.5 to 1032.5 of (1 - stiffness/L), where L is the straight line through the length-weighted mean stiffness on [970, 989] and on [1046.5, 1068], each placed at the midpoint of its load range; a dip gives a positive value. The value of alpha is 1.6 N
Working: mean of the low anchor 1.77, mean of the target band 1.58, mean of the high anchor 1.53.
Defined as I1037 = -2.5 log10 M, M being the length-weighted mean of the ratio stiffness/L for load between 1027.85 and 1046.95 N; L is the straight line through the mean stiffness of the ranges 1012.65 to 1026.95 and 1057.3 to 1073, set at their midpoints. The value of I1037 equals 0.02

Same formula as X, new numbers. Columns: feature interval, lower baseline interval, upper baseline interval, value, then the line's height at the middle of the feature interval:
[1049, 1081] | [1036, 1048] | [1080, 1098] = -0.7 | 1.51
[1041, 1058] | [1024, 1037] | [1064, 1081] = 0.6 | 1.56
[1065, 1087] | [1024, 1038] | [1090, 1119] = -0.6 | 1.51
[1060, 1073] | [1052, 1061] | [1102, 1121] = -0.7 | 1.52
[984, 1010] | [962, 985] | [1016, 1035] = 1.5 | 1.7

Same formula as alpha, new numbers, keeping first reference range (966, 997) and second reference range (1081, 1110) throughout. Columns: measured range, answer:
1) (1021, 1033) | 0.6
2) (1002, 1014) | 0.6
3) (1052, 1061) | 0.3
